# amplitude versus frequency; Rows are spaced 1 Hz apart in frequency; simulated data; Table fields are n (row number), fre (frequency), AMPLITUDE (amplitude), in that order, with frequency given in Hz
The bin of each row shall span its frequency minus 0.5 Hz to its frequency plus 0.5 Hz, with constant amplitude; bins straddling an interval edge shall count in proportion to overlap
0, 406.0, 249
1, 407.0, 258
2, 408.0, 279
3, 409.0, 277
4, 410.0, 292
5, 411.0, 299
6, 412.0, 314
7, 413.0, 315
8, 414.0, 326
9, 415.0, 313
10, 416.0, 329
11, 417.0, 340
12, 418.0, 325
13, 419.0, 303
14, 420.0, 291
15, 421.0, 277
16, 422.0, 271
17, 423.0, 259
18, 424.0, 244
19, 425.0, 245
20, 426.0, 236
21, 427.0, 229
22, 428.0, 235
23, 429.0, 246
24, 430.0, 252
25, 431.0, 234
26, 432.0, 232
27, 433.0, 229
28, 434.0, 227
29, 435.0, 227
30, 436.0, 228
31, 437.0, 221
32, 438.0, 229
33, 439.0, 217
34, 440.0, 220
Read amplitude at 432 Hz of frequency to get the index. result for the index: 232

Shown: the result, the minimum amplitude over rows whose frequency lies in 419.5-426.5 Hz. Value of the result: 236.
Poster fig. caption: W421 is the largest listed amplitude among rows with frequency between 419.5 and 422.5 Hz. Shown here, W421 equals 291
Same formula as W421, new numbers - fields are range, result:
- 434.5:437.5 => 228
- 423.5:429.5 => 246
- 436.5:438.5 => 229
